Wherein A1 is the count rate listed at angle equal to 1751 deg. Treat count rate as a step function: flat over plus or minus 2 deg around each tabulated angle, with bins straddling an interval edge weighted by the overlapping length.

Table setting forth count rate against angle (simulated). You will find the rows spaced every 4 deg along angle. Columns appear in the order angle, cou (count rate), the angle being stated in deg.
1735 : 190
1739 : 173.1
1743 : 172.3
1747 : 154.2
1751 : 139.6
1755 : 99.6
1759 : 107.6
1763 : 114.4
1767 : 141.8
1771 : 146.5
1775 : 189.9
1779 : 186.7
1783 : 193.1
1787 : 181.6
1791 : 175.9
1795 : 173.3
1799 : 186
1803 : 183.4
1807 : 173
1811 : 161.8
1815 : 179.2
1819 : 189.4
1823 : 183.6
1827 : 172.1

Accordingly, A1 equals 139.6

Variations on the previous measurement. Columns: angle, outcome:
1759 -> 107.6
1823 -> 183.6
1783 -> 193.1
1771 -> 146.5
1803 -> 183.4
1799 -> 186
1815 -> 179.2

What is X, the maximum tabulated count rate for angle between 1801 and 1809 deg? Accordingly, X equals 183.4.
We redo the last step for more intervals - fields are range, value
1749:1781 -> 189.9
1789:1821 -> 189.4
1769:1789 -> 193.1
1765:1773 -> 146.5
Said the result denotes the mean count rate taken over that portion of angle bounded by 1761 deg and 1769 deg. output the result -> 128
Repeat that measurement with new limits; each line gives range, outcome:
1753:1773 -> 122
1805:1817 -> 171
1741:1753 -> 155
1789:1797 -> 175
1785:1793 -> 179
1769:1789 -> 180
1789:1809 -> 178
